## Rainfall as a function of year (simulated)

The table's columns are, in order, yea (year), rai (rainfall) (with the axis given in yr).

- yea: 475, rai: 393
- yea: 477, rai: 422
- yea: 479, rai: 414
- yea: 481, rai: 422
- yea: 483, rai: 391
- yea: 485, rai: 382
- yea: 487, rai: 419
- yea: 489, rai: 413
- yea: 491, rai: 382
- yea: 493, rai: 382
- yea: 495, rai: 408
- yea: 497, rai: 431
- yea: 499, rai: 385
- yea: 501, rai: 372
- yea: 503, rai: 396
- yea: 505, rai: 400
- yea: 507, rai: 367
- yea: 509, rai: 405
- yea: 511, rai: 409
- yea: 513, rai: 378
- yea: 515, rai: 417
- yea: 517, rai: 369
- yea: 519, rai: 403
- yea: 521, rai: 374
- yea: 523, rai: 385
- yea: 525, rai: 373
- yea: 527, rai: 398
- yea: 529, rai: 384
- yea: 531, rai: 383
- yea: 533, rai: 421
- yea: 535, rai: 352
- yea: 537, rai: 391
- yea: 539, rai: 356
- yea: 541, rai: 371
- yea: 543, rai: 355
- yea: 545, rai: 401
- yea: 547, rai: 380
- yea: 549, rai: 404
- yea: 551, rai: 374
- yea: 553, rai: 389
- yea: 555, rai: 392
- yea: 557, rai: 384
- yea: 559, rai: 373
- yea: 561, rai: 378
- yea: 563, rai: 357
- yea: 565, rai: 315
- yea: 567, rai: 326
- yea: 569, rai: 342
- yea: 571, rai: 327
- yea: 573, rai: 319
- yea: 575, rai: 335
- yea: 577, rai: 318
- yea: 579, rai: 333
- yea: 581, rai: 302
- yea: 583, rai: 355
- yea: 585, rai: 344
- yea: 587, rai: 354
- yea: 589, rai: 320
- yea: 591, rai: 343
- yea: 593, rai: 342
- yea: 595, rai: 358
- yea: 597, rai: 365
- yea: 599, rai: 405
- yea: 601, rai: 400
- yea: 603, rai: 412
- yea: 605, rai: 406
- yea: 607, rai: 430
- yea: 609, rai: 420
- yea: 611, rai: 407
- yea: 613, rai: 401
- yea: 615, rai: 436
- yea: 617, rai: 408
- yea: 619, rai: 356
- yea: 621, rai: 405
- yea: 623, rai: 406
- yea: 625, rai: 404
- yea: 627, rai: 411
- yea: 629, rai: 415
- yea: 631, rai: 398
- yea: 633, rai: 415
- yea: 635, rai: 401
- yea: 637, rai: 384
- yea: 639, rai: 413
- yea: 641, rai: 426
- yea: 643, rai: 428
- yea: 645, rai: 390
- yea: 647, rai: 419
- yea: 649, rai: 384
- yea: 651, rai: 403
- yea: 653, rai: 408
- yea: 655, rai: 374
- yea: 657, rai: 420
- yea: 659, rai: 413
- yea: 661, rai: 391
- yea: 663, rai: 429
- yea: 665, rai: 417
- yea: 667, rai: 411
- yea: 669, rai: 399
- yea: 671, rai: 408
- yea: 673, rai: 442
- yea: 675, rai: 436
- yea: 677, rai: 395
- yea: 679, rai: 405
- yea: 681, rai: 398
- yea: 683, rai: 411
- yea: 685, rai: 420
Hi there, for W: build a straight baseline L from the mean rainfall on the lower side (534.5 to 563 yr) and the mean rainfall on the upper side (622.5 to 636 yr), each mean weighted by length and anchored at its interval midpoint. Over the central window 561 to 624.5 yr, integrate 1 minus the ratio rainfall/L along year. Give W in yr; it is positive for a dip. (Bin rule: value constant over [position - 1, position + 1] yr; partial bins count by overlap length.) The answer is 4.5 yr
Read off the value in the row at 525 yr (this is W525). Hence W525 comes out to 373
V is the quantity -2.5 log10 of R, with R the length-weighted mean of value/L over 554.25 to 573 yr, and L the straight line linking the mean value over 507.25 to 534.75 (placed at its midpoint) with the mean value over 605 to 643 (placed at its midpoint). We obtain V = 0.13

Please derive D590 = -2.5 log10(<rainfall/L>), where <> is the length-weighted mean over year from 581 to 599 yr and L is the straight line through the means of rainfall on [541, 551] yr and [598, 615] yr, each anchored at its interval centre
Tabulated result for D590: 0.16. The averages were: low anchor 382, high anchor 412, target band 348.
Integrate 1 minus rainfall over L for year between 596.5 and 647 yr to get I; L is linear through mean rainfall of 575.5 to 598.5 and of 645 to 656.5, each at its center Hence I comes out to -4.7 yr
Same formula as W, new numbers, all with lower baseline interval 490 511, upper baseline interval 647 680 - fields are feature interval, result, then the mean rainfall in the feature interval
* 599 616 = -0.4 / 413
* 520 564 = 1.9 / 381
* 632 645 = -0.1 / 410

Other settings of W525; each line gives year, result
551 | 374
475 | 393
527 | 398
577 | 318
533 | 421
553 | 389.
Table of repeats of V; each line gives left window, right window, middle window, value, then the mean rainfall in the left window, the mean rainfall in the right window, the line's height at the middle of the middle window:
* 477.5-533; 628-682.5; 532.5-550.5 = 0.05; 395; 408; 398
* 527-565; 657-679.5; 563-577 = 0.17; 379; 414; 386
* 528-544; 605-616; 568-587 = 0.20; 377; 418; 399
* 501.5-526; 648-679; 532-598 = 0.11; 389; 409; 396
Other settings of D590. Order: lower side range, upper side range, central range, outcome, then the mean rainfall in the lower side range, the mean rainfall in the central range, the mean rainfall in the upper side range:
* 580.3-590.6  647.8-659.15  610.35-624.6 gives -0.10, 336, 403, 400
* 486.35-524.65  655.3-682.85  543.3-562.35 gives 0.04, 394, 384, 412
